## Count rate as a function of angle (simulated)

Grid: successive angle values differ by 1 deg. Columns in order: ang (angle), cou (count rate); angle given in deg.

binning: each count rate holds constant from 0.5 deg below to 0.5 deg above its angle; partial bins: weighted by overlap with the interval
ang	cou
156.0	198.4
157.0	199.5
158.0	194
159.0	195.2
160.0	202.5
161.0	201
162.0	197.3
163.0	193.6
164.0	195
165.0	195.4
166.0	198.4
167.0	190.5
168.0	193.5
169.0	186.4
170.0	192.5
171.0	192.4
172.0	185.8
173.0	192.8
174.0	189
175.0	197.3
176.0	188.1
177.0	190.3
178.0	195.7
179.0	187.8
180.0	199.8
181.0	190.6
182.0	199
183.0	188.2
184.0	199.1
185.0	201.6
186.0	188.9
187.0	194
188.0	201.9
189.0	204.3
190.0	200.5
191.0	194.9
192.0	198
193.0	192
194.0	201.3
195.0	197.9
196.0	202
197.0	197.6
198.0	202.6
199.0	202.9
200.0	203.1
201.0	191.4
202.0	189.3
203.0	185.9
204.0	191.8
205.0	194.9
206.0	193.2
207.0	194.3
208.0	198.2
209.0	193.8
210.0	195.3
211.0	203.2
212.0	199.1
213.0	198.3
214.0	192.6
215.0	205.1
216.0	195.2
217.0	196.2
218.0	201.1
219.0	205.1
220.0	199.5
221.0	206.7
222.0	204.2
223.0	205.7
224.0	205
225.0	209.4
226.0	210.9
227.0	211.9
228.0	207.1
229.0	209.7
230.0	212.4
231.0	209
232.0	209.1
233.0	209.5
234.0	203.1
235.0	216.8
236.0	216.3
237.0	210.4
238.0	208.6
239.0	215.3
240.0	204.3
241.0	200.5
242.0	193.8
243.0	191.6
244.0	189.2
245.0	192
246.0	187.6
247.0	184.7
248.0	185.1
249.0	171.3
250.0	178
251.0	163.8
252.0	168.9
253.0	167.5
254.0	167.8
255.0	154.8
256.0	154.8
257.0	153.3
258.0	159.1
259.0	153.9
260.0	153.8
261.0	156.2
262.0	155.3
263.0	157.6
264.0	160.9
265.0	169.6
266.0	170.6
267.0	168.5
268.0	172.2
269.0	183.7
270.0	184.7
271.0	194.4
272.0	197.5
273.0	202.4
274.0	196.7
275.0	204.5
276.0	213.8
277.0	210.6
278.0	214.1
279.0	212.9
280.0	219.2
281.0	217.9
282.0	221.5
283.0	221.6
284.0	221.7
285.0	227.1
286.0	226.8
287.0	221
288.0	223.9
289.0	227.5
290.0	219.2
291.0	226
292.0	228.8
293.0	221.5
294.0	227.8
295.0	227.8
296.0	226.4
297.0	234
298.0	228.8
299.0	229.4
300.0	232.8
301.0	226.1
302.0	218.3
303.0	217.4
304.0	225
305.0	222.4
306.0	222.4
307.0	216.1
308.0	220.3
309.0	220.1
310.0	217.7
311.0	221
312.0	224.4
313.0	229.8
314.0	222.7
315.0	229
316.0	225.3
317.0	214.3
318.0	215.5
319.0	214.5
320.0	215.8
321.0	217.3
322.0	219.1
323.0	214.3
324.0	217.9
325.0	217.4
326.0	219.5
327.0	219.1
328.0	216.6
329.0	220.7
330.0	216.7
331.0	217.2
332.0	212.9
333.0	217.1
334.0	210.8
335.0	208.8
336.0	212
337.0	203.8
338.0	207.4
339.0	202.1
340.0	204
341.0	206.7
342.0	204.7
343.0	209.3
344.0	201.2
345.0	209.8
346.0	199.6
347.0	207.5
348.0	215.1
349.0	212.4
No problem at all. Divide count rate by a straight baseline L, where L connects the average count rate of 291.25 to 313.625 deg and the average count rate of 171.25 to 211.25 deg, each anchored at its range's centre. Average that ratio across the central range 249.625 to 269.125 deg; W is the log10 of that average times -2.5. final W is 0.29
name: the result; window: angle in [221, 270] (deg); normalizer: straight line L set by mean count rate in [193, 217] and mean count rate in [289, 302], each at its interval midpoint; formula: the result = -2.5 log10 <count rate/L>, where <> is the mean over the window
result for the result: 0.13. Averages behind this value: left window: 197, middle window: 187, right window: 227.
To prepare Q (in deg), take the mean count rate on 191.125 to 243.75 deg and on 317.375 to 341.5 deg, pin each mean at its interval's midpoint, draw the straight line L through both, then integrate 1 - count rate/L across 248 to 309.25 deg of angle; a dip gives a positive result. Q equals 2.6 deg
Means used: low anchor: 202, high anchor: 214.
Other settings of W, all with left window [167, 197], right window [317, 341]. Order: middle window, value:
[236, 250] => 0.04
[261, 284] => 0.07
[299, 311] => -0.06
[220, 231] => -0.04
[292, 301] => -0.09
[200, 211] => 0.02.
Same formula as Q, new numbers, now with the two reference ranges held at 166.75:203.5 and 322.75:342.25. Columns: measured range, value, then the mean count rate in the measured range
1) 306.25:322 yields -0.7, 220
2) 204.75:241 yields -0.9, 204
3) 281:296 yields -1.2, 224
